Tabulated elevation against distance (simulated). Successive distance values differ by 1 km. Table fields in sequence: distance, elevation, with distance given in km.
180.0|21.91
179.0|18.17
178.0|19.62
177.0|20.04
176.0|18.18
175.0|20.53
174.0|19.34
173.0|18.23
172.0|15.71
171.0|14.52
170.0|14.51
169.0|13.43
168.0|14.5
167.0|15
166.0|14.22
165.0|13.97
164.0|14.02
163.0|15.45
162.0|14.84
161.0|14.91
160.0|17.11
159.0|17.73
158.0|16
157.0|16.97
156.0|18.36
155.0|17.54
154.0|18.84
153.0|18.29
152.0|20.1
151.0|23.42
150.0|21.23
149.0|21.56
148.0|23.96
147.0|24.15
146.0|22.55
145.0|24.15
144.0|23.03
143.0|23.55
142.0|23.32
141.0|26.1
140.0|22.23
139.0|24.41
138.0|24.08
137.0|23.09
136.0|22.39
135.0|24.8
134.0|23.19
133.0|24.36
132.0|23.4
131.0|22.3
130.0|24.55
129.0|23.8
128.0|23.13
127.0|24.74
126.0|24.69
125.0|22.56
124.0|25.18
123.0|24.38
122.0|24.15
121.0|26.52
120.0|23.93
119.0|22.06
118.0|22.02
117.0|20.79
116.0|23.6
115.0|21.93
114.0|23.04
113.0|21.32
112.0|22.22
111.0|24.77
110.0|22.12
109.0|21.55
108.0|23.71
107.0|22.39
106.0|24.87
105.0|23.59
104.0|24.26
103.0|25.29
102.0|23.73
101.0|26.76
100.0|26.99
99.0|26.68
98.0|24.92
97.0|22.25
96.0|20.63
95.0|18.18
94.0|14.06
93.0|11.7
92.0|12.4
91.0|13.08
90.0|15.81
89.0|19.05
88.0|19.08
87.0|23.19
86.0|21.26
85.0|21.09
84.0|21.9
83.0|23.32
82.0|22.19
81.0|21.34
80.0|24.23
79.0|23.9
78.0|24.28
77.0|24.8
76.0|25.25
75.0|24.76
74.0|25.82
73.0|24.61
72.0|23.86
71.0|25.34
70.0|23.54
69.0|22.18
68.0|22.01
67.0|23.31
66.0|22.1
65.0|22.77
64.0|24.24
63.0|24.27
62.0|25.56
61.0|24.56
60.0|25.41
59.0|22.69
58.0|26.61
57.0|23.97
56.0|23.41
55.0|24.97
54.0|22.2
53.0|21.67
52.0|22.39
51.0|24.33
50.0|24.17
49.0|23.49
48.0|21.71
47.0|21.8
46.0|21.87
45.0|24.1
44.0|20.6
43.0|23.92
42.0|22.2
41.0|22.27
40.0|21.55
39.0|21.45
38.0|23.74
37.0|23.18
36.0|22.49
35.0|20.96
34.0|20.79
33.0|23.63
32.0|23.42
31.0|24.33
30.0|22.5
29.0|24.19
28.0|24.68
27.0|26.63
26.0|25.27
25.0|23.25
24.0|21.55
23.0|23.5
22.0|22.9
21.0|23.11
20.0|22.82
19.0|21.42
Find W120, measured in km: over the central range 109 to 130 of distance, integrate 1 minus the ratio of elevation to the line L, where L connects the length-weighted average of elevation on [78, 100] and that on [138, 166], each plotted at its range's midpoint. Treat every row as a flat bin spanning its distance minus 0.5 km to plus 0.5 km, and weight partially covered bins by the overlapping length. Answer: -3.4 km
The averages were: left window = 20.3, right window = 19.9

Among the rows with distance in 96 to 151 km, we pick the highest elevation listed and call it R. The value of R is 26.99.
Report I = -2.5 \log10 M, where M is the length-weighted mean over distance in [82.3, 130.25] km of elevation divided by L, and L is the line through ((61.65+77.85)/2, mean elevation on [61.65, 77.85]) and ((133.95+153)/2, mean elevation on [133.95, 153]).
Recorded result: 0.07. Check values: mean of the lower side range 24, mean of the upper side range 23.1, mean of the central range 22.1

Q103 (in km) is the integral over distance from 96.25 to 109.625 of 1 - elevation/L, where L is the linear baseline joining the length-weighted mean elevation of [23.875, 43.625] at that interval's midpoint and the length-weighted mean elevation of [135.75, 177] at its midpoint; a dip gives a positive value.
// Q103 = -2.2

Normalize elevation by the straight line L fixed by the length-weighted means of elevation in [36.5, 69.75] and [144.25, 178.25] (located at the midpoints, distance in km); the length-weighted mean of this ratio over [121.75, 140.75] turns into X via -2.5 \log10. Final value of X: -0.22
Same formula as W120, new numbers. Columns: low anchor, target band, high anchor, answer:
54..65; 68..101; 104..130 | 3.1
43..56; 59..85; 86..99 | -4.2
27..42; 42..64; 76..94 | -1.6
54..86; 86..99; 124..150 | 2.9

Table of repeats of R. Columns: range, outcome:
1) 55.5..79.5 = 26.61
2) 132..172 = 26.1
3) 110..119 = 24.77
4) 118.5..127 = 26.52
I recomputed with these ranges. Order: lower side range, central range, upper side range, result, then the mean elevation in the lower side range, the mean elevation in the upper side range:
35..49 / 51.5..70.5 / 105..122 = -0.05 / 22.4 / 23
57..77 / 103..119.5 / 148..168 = -0.10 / 24.2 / 17.4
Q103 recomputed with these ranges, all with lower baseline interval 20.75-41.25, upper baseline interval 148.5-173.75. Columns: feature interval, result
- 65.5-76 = -1.3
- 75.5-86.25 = -1.2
